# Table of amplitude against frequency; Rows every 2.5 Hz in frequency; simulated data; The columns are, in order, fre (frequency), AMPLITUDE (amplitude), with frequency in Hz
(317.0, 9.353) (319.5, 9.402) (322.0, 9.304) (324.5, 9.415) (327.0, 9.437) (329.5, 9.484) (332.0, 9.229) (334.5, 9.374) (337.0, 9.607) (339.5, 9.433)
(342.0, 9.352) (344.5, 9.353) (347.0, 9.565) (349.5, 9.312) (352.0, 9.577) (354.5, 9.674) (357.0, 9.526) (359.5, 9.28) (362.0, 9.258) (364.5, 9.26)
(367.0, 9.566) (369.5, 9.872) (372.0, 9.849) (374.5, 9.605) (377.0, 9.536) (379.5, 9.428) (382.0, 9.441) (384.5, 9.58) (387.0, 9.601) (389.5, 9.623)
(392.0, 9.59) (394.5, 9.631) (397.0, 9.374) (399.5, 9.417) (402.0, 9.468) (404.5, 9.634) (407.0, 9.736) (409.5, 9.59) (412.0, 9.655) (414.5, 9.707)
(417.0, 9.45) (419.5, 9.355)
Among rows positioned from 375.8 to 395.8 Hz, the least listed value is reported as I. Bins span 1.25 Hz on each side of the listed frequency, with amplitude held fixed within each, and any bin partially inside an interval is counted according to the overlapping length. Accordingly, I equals 9.428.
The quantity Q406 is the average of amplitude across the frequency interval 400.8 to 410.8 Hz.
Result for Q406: 9.61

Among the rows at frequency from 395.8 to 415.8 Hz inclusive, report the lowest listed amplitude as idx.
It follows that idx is 9.374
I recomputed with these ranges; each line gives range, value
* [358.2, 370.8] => 9.258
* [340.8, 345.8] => 9.352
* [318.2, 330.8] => 9.304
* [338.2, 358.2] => 9.312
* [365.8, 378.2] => 9.536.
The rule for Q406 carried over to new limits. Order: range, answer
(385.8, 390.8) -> 9.61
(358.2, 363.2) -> 9.27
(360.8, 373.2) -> 9.56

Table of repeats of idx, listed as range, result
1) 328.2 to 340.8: 9.229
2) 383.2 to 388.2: 9.58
